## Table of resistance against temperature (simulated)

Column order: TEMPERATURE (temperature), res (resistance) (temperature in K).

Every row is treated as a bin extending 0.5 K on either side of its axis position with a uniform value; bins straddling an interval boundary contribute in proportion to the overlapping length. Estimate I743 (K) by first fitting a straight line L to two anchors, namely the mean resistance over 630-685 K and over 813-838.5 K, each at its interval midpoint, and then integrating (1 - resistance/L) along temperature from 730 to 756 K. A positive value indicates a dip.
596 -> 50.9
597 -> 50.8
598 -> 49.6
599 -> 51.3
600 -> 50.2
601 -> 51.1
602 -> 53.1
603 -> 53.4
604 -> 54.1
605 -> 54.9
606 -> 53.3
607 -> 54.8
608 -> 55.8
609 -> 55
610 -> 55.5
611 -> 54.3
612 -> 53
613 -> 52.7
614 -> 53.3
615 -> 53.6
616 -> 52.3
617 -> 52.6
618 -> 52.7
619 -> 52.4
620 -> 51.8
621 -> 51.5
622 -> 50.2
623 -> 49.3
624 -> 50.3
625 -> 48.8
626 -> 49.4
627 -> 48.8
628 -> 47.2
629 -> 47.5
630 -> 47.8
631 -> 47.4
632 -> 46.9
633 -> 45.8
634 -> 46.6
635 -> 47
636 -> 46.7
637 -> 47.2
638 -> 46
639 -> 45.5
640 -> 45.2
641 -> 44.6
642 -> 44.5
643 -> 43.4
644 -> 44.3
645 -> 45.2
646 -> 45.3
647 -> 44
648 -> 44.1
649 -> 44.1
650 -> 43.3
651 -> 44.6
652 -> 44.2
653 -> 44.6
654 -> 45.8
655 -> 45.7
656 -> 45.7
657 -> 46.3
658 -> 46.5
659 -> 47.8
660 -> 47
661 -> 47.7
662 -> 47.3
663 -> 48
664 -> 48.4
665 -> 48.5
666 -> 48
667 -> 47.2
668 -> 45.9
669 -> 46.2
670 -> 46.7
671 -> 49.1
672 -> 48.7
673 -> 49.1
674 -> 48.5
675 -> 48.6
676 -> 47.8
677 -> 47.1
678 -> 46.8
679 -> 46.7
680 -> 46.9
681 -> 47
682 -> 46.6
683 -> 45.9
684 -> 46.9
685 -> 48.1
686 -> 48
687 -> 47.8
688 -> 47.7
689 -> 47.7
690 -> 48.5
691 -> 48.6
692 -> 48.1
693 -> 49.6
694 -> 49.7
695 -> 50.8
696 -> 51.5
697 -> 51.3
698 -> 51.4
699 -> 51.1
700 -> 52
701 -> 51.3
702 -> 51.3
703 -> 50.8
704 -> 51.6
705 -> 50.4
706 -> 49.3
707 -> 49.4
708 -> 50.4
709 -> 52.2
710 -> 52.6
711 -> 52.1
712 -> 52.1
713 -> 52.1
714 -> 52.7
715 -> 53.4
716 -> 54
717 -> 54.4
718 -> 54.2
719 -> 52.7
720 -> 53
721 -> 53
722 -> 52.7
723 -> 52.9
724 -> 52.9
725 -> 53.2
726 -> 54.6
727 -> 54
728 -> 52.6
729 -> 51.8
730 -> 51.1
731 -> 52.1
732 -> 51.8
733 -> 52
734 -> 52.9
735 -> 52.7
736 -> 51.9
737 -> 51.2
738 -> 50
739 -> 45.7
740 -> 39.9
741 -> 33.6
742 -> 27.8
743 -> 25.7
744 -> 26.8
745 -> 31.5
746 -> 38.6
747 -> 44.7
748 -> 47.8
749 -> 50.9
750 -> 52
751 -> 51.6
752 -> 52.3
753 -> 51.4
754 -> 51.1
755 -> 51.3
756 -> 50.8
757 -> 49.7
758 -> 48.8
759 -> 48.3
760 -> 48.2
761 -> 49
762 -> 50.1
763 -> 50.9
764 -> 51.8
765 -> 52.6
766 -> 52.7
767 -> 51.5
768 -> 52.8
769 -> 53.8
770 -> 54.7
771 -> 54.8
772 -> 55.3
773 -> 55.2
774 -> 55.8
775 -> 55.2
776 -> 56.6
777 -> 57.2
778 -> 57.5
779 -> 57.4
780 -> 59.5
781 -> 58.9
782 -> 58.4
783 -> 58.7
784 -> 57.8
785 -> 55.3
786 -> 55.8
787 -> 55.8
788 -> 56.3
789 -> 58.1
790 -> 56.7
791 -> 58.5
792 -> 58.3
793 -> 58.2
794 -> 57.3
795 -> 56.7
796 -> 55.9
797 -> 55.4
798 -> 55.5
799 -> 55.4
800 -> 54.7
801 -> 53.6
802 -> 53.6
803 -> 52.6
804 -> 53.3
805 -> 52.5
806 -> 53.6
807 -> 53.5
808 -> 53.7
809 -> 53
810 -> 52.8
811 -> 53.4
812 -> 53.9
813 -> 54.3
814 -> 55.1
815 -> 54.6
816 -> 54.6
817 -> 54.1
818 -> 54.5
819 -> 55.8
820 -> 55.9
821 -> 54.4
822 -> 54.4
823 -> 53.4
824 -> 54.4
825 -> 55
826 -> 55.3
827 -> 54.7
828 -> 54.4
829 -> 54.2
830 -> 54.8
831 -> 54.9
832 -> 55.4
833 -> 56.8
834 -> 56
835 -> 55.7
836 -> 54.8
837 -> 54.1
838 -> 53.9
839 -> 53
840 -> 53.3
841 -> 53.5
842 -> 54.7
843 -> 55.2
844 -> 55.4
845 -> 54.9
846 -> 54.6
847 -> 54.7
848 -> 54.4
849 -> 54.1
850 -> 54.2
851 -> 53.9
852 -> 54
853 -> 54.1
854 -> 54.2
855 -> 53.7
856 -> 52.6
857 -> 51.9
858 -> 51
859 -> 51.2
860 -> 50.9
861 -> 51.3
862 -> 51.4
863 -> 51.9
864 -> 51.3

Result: 2.6 K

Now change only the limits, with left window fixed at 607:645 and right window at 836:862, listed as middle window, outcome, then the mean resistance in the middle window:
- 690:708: 0.1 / 50.4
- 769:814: -2.8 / 55.7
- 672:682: 0.5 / 47.6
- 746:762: 0.7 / 49.5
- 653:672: 1.1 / 47.1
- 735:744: 1.9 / 40.6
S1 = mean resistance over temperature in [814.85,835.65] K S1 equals 54.9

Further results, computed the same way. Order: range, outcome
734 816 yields 51.9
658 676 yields 47.8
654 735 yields 49.8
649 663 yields 45.9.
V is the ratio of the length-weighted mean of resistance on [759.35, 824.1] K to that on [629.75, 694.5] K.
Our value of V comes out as 1.17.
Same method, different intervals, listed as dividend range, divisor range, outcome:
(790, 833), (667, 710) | 1.12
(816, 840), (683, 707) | 1.10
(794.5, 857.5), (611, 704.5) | 1.13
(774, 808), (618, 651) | 1.19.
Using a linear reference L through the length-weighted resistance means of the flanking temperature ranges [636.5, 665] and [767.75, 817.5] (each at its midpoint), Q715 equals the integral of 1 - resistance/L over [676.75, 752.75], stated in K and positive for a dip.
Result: 1.64 K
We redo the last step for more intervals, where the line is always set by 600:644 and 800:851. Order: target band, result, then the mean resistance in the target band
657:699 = 2.63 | 48.1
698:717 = 0.08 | 51.7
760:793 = -1.25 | 55.3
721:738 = -0.04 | 52.5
